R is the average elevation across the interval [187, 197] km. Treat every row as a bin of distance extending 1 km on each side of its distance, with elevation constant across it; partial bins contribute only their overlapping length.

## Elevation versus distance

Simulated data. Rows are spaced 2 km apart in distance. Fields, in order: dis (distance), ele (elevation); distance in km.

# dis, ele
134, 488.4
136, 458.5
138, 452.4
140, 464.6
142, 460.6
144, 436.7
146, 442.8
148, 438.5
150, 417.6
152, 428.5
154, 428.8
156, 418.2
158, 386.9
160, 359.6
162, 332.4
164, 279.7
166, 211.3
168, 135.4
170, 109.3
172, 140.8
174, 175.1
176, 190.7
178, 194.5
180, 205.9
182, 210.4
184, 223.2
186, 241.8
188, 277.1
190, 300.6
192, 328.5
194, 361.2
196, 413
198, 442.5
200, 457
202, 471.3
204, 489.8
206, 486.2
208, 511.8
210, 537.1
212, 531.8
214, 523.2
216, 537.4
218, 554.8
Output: 336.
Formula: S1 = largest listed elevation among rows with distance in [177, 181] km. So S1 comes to 205.9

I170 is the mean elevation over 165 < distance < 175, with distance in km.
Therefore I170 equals 154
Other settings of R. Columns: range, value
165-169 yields 173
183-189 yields 247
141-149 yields 445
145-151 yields 433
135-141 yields 458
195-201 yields 438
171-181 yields 181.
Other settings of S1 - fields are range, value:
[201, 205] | 489.8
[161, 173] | 332.4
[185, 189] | 277.1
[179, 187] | 241.8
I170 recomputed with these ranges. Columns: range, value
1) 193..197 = 387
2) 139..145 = 454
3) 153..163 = 385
